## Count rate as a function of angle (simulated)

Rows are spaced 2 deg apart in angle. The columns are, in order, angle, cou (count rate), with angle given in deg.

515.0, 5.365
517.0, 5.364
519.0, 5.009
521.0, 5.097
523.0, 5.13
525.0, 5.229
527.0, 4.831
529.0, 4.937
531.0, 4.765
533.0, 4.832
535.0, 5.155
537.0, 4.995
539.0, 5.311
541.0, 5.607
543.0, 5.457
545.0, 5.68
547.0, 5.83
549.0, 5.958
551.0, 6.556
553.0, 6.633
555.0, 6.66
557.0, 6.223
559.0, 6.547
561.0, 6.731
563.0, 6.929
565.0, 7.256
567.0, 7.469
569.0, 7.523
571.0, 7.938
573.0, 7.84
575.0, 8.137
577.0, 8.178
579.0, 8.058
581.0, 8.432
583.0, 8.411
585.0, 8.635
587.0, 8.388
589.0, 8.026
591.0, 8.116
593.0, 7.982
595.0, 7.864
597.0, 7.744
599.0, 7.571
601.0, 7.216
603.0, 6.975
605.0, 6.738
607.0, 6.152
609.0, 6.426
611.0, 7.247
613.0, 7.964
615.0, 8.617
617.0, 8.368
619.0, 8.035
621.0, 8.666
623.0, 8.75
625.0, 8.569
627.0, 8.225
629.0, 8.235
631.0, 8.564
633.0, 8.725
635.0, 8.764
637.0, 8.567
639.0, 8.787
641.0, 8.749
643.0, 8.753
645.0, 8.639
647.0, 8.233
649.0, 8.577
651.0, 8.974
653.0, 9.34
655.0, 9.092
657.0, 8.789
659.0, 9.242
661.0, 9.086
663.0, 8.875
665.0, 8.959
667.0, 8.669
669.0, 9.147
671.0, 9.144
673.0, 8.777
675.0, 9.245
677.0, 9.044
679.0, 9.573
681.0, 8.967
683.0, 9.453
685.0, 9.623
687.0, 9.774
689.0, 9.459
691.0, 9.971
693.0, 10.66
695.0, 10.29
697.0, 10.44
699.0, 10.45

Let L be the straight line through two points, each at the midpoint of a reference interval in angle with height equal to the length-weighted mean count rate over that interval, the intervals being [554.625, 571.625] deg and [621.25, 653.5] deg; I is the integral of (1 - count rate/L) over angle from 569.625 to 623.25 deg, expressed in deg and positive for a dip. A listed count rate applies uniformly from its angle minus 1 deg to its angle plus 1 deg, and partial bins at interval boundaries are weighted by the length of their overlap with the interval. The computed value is -0.9 deg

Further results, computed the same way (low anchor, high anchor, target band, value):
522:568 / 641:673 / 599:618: 0.7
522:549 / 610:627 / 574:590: -3.1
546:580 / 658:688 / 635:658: -0.3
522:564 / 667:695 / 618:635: -1.1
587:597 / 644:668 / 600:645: 2.0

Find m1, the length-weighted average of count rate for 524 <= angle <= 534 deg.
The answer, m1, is 4.92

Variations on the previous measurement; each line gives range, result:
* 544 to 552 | 6.01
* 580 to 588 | 8.47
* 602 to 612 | 6.71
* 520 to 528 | 5.07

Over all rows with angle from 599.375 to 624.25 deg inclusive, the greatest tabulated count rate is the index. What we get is 8.75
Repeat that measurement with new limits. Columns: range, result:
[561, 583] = 8.432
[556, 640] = 8.787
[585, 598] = 8.635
